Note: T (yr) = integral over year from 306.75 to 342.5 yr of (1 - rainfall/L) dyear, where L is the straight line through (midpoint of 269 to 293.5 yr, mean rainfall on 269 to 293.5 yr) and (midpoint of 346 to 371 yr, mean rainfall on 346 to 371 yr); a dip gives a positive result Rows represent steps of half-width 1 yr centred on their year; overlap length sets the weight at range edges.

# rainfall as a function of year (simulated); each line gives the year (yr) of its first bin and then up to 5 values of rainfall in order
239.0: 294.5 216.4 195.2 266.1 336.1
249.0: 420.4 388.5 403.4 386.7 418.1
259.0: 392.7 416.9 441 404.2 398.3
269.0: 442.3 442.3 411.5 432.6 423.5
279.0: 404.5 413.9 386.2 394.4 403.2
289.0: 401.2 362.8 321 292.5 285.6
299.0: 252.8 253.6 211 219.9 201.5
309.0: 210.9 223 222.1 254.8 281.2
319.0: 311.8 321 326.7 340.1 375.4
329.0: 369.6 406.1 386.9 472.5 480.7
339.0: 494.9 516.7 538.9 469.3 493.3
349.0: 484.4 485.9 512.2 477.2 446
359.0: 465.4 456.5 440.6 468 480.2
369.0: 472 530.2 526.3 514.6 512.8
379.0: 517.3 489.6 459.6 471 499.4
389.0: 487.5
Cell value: 7.7 yr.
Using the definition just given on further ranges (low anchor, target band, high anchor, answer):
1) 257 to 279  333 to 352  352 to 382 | -0.7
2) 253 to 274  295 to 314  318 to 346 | 8.3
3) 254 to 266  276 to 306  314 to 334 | 3.3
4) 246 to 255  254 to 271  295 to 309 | -3.0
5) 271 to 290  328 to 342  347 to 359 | 0.5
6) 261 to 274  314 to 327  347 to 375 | 4.1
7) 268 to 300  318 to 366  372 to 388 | 1.4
